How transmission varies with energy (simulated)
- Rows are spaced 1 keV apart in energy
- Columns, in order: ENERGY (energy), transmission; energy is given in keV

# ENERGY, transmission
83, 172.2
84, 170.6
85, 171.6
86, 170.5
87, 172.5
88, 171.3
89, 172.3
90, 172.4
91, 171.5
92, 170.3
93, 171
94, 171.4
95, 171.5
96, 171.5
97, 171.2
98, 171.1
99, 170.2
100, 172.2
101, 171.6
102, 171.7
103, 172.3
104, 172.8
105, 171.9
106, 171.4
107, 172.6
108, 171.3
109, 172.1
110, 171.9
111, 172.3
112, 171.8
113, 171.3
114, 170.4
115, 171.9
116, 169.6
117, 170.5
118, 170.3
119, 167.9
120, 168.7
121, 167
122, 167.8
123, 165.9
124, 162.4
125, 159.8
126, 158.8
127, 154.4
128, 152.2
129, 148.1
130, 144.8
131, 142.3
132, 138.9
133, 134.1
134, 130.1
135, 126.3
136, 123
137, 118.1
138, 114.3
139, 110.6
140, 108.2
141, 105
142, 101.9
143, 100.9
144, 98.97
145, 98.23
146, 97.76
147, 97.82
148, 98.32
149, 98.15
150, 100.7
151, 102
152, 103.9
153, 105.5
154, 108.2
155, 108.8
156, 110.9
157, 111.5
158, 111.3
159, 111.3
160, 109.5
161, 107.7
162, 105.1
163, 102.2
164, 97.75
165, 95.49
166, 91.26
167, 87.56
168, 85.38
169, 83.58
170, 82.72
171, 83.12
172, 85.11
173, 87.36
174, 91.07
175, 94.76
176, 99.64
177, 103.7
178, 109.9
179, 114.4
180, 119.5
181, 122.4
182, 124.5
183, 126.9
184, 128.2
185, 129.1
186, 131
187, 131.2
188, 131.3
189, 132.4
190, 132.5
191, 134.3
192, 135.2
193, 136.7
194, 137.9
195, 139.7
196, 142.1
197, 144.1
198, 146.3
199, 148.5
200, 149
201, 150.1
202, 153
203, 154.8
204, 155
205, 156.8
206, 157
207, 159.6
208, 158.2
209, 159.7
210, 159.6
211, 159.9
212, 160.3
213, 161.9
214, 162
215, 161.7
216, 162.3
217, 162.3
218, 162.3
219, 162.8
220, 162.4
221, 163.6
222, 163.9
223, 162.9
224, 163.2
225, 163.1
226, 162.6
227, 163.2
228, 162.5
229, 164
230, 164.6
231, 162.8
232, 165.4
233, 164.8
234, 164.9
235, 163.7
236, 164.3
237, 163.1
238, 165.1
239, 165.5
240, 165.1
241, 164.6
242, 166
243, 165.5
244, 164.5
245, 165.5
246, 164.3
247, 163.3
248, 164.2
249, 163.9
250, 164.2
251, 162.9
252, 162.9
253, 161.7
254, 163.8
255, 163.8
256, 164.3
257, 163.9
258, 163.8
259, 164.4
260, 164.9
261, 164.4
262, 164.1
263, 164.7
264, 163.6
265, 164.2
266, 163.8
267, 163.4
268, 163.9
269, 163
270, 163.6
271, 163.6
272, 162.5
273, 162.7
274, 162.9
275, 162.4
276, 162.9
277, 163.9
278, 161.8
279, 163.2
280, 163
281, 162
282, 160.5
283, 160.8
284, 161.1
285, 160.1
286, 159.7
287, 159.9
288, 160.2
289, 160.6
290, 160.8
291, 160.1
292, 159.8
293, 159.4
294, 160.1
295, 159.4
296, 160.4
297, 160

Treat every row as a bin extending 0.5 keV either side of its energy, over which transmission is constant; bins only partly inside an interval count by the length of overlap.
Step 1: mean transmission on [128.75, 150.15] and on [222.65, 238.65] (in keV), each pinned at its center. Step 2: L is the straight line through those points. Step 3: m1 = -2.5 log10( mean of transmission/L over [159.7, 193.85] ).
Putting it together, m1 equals 0.226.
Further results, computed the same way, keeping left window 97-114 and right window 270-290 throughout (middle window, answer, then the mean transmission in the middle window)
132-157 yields 0.479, 109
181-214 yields 0.153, 145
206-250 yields 0.011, 163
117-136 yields 0.118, 153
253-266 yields -0.007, 164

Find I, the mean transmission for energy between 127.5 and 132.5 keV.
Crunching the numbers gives 145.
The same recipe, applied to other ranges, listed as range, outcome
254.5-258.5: 164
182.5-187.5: 129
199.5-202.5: 151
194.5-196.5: 141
